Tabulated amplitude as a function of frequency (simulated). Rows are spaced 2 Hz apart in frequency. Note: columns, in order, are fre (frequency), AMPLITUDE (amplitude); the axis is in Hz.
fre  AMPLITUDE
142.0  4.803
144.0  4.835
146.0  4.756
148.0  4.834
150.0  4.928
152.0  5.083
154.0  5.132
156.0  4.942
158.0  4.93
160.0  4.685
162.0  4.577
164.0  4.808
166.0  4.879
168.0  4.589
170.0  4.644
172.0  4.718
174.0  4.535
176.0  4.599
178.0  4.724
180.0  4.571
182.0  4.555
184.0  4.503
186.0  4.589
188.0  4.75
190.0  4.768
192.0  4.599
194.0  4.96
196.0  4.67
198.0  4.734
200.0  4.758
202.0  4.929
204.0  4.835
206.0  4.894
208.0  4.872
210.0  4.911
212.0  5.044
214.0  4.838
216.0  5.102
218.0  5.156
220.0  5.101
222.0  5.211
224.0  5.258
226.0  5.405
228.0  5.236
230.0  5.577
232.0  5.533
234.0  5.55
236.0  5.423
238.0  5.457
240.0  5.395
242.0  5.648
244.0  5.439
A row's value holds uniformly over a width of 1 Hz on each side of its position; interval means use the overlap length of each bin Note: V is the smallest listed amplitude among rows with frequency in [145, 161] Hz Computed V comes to 4.685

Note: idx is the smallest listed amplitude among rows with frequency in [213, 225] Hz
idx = 4.838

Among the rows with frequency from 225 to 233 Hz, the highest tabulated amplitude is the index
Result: 5.577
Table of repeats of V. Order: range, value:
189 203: 4.599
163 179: 4.535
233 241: 5.395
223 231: 5.236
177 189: 4.503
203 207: 4.835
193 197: 4.67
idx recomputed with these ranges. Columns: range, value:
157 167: 4.577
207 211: 4.872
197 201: 4.734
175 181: 4.571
